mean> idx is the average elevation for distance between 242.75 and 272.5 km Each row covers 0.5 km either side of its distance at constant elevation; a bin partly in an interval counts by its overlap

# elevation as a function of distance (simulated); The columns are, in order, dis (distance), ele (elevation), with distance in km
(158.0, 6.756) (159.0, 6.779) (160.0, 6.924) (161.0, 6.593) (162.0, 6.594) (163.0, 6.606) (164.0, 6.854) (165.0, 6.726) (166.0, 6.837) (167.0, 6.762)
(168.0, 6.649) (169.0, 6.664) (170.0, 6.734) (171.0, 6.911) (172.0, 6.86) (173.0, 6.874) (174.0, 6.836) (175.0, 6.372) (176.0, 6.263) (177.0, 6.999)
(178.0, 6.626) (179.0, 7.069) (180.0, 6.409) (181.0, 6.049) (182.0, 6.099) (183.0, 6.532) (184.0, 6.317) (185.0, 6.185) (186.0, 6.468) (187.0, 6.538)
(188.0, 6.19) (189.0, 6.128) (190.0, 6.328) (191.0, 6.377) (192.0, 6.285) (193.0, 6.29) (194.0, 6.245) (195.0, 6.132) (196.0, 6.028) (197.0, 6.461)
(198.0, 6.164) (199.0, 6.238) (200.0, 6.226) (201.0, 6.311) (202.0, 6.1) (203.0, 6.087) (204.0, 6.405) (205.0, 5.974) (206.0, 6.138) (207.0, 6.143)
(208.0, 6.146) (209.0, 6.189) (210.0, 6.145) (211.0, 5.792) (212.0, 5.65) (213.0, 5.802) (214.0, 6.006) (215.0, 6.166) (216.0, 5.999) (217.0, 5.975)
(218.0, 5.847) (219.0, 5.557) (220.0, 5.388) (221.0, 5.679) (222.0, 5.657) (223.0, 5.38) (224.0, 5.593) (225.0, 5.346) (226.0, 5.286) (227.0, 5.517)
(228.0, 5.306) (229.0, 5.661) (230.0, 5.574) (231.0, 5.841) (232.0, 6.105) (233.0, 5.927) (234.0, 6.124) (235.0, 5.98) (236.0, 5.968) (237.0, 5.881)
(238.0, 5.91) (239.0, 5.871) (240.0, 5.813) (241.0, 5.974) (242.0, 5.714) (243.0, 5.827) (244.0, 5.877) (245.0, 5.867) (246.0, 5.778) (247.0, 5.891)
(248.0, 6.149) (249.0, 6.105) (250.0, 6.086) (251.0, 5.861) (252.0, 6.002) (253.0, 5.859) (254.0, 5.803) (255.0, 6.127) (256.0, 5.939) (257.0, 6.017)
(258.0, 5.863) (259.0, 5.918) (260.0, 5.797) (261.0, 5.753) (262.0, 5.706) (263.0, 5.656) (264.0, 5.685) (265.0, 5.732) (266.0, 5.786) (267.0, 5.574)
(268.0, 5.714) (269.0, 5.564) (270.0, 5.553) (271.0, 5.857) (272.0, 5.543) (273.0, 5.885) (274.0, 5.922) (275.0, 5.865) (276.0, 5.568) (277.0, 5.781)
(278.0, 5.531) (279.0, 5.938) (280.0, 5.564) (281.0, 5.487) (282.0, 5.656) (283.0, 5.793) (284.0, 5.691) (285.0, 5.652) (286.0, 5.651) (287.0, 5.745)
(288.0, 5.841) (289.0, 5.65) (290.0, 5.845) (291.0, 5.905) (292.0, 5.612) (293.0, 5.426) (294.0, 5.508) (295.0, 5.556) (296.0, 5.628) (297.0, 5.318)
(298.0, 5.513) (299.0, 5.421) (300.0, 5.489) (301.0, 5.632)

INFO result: 5.83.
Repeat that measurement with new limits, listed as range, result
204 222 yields 5.92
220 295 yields 5.76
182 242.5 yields 5.99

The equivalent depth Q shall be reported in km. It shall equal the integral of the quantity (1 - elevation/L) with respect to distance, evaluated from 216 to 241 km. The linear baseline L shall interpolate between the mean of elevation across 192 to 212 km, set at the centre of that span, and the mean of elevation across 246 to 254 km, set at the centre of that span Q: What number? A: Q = 1.3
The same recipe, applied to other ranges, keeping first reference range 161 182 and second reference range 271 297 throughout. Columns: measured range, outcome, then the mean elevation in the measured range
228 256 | 0.7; 5.9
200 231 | 2.2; 5.83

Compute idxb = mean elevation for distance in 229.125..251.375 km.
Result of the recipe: 5.91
